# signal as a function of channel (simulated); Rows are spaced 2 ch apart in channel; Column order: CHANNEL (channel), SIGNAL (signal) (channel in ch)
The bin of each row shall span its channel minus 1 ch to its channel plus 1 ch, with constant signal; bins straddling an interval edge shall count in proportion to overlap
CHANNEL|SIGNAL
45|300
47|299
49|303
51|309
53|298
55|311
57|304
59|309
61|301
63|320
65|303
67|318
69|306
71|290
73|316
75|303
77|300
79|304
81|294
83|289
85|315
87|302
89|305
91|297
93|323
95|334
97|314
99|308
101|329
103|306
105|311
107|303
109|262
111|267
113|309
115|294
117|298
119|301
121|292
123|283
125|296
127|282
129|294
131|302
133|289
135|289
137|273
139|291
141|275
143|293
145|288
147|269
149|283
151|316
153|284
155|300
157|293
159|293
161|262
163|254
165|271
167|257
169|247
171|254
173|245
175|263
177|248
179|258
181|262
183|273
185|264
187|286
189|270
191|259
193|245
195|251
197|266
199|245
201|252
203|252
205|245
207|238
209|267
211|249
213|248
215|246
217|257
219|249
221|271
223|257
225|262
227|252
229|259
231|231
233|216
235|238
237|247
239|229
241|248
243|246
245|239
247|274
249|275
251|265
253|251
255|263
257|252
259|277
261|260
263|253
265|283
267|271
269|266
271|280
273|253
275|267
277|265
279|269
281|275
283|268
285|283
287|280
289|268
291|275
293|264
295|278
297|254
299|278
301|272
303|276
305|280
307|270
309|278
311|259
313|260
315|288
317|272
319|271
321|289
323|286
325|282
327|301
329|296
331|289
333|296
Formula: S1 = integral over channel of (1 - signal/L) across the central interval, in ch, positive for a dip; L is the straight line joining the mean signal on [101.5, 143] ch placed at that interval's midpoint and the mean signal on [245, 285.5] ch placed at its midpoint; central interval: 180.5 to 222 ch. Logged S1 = 3.1 ch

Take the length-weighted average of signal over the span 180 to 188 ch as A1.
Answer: 271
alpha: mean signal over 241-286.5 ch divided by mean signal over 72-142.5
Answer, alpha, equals 0.89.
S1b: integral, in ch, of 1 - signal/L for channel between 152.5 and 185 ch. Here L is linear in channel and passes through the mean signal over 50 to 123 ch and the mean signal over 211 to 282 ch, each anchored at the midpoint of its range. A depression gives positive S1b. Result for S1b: 1.6 ch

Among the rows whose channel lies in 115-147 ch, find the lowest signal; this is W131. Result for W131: 269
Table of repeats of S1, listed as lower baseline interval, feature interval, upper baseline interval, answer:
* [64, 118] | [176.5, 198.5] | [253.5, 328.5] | 2.02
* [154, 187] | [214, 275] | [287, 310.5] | 3.09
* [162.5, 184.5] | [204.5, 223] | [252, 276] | 0.58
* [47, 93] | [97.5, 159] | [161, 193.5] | -2.74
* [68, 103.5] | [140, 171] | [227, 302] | 1.22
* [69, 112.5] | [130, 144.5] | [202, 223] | -0.17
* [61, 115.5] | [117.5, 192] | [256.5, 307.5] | 3.92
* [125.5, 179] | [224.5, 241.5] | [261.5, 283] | 1.84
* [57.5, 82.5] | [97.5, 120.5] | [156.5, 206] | -0.77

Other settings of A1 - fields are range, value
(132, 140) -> 286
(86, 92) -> 301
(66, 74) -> 308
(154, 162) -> 287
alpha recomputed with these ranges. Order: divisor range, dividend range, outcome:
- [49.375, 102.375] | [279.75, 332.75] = 0.90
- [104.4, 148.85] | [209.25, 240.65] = 0.86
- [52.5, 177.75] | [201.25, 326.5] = 0.90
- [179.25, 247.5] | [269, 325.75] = 1.08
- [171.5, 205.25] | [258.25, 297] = 1.05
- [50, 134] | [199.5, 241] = 0.82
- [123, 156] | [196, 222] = 0.87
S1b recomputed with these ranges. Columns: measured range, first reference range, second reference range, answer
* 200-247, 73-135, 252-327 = 5.54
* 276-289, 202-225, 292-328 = -0.19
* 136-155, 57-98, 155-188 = -0.66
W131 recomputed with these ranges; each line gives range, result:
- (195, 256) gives 216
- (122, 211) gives 238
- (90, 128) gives 262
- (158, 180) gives 245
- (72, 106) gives 289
